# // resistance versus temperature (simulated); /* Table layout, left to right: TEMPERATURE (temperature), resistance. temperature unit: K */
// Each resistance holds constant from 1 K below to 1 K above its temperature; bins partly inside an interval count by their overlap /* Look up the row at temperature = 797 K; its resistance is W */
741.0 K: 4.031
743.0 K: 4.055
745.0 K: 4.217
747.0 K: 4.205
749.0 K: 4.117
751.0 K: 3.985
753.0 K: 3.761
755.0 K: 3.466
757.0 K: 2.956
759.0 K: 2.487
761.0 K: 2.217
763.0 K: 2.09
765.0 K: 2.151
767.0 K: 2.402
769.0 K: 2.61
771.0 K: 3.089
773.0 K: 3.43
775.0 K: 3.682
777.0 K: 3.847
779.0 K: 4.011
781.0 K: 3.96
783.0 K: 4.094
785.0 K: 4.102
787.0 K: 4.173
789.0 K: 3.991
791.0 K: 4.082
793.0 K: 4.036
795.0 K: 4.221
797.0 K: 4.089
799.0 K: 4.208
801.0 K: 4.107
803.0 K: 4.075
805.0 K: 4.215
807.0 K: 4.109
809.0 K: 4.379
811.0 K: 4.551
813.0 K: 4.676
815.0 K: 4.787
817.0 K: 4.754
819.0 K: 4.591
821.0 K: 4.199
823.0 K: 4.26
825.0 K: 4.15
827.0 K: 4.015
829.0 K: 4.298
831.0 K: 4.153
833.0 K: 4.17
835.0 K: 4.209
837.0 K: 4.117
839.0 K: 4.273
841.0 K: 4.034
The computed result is 4.089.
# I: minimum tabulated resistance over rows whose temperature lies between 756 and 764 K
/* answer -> 2.09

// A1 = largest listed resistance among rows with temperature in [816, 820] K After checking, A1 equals 4.754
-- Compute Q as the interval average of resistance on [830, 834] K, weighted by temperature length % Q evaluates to 4.16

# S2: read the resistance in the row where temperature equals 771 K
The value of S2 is 3.089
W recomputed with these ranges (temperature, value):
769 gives 2.61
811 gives 4.551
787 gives 4.173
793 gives 4.036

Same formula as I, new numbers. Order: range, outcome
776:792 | 3.847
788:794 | 3.991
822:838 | 4.015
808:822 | 4.199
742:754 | 3.761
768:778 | 2.61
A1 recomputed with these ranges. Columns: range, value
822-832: 4.298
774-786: 4.102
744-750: 4.217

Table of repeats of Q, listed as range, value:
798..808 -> 4.14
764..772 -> 2.56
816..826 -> 4.39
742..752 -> 4.12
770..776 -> 3.4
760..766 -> 2.15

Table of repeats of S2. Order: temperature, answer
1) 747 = 4.205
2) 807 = 4.109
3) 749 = 4.117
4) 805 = 4.215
